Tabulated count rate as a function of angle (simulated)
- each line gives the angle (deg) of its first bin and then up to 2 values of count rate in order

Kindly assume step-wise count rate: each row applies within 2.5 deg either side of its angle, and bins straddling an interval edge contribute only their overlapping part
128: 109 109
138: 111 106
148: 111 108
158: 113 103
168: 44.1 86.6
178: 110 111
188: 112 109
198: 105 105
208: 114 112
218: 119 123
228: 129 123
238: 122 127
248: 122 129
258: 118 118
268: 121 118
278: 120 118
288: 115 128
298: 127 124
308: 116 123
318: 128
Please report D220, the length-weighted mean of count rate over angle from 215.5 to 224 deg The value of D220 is 121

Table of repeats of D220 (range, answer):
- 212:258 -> 123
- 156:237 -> 108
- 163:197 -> 96.4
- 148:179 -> 94.7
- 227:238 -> 125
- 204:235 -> 119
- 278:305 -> 122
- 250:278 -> 121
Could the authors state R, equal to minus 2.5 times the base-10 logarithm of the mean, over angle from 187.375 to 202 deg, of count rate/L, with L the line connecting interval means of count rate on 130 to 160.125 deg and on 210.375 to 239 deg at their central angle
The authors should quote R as 0.09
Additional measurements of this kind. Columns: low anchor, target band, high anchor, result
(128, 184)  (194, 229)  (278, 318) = -0.05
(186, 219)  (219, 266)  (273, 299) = -0.07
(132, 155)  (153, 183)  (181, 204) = 0.15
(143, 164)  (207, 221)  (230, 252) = 0.04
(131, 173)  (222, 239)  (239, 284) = -0.08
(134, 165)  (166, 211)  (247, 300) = 0.13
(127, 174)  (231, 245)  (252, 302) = -0.08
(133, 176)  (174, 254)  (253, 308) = -0.07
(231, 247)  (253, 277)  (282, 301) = 0.03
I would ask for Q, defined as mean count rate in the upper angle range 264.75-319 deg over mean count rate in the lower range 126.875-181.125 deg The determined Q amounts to 1.2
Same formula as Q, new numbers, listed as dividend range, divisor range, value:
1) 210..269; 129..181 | 1.21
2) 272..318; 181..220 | 1.10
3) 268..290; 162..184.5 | 1.32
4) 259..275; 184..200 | 1.09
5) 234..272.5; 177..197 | 1.11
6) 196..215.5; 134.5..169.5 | 1.08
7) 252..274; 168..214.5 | 1.16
